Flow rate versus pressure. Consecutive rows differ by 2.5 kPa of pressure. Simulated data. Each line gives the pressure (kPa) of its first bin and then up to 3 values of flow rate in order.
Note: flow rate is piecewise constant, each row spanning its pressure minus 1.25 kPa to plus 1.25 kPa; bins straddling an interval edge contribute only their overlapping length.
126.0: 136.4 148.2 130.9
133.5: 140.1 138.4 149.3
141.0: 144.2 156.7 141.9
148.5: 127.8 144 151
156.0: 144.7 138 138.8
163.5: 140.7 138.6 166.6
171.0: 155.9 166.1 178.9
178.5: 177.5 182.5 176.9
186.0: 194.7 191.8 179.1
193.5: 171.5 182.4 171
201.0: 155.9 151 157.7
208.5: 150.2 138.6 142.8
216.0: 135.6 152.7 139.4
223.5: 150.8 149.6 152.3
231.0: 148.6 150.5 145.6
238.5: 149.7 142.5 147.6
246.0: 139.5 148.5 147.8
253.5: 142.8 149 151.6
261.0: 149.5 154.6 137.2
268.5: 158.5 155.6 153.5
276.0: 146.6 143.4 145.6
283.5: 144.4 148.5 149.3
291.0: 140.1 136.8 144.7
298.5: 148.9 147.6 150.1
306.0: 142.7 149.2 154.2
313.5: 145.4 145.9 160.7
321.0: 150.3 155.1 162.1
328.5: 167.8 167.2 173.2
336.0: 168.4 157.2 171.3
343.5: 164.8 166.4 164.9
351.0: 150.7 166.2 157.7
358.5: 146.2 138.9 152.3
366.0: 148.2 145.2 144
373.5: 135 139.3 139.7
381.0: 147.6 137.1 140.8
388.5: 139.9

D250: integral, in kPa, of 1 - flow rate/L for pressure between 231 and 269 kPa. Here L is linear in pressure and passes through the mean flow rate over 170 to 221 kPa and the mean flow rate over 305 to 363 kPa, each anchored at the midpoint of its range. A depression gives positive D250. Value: 3.4 kPa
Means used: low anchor 165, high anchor 158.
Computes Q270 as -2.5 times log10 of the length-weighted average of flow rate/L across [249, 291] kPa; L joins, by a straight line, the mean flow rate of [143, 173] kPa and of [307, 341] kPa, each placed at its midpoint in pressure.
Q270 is 0.04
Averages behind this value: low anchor 146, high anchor 159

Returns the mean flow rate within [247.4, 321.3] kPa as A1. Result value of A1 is 148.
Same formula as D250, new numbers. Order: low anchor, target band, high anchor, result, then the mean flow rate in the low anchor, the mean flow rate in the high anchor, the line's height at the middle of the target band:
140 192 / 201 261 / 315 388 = 3.7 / 159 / 154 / 157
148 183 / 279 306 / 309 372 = 1.9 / 155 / 157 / 156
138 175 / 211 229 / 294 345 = 0.6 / 147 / 156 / 151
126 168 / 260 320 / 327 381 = 1.3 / 142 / 155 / 151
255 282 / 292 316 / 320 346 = 1.7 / 150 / 164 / 158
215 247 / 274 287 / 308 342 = 0.6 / 147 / 159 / 153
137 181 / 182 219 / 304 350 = -2.5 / 151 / 159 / 153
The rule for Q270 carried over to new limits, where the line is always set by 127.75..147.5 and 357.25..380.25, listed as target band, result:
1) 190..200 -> -0.219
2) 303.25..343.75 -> -0.106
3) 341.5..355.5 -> -0.139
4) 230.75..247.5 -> -0.021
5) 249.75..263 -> -0.038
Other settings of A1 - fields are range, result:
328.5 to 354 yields 165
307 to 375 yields 156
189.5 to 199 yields 177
